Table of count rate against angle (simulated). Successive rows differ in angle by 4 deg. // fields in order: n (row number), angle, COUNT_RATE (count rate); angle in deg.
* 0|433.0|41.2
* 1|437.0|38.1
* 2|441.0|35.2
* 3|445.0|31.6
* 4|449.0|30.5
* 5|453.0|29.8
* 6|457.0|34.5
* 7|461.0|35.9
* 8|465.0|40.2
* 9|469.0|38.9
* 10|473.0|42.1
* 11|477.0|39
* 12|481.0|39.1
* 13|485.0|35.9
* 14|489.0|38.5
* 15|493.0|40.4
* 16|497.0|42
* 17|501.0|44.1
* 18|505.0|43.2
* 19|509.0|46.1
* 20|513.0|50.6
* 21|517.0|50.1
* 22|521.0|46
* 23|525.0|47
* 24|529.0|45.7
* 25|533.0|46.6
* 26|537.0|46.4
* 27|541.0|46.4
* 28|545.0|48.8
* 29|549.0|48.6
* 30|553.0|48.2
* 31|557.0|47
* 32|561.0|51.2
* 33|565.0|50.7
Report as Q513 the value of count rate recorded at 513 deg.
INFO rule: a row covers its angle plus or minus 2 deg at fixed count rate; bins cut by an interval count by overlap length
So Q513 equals 50.6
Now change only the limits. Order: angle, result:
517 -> 50.1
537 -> 46.4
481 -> 39.1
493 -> 40.4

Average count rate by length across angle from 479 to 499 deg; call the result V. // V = 39.2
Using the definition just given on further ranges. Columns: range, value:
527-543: 46.3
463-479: 40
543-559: 48.2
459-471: 38.3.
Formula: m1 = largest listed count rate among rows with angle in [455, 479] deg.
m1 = 42.1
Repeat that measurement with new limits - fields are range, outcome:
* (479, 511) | 46.1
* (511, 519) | 50.6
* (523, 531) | 47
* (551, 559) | 48.2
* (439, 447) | 35.2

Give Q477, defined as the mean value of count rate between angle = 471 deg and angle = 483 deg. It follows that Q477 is 40.1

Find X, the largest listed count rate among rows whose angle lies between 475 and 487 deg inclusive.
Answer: 39.1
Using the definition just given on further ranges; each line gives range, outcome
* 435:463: 38.1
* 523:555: 48.8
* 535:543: 46.4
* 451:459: 34.5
